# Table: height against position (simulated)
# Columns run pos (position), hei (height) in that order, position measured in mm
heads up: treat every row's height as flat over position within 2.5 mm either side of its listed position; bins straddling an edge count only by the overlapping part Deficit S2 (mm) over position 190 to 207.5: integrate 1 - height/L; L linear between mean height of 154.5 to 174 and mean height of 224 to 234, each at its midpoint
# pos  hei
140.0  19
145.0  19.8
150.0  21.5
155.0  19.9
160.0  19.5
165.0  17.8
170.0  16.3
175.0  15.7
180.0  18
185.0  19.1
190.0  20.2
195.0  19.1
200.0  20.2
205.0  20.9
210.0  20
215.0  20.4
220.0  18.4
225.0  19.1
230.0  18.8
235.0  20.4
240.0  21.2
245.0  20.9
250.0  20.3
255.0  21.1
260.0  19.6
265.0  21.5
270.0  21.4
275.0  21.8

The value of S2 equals -1.38 mm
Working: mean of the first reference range 18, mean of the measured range 20.1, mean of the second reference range 19.1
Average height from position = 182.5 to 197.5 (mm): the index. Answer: 19.5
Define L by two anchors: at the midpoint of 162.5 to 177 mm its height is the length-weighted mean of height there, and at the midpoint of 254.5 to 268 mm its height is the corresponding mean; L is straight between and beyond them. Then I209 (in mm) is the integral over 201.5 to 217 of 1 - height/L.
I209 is -1.7 mm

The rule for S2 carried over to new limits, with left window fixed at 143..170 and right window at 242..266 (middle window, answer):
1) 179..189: 0.4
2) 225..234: 0.5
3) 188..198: 0.1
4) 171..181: 1.5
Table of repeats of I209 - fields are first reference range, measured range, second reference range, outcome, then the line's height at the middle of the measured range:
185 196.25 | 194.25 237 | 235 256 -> 0.9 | 20.1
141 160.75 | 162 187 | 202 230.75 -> 3.2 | 20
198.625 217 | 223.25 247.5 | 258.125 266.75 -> 0.4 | 20.5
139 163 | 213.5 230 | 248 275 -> 1.1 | 20.5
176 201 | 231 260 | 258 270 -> -0.3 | 20.3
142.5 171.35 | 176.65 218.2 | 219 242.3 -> -0.4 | 19.5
